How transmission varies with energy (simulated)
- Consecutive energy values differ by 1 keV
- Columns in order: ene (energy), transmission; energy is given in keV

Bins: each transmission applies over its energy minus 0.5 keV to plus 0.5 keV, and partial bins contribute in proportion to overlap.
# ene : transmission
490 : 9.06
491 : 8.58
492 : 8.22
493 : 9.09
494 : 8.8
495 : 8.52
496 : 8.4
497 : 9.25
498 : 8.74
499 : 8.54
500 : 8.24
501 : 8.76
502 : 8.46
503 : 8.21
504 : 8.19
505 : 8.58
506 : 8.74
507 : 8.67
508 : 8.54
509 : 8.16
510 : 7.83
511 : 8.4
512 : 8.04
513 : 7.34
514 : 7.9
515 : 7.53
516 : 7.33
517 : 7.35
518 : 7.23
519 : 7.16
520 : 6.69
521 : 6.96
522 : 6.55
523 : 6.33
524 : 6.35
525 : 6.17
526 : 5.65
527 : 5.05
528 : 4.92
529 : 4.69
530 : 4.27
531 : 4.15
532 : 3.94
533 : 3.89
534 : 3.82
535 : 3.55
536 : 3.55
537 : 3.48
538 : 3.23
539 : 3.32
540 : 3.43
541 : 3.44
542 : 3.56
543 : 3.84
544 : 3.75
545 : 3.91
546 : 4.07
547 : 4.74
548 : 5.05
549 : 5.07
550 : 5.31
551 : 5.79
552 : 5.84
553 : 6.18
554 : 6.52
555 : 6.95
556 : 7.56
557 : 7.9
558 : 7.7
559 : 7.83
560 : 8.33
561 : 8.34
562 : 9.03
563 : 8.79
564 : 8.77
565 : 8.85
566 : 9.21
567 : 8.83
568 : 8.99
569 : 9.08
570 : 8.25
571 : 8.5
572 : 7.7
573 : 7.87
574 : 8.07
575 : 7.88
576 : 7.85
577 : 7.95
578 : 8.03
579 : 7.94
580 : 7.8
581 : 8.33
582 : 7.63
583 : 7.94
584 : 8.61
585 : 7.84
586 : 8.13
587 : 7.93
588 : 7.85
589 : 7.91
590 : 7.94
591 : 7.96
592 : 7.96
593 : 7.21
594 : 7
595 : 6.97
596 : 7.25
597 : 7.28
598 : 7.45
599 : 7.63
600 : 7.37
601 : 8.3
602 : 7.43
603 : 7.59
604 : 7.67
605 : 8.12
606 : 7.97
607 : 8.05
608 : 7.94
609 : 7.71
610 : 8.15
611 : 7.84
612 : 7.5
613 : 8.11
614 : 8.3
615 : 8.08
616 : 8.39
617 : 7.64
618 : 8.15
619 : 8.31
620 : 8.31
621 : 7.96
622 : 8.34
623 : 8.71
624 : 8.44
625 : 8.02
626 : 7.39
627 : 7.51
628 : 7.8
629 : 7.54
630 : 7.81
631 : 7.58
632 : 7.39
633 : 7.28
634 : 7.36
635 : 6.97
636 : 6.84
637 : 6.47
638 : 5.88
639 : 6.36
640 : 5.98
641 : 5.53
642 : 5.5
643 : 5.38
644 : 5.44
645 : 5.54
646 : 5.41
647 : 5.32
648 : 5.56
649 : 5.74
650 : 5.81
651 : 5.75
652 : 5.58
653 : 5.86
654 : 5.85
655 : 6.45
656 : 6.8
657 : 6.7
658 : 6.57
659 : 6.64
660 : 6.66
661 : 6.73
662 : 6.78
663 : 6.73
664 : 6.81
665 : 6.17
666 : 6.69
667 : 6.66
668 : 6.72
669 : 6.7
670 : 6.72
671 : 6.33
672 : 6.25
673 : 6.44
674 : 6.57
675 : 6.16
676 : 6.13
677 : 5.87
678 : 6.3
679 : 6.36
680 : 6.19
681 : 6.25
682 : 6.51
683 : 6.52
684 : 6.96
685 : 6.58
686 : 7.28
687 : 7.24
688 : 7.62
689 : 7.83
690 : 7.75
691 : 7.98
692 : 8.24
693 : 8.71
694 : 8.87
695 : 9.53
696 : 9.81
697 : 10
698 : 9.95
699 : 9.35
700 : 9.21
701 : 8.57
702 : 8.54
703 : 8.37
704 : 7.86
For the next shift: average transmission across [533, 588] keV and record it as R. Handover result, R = 6.69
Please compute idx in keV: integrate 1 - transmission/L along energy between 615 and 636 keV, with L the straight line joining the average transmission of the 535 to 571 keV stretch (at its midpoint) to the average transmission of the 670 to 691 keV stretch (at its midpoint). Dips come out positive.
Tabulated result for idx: -4.3 keV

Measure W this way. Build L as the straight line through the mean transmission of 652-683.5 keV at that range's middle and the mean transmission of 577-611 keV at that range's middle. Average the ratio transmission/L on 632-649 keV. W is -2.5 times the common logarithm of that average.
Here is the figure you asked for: 0.14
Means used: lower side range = 7.79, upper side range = 6.44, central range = 6.08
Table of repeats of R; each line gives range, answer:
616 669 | 6.77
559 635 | 7.98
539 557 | 5.03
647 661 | 6.14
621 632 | 7.89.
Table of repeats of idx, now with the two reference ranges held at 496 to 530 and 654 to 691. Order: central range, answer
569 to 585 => -2.07 keV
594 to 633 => -4.91 keV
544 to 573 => 0.02 keV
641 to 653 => 2.17 keV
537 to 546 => 4.58 keV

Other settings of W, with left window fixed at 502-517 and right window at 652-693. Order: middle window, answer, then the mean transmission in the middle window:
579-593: -0.07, 7.96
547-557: 0.26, 6.06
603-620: -0.11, 7.99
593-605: -0.02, 7.47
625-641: 0.00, 7.06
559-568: -0.15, 8.73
